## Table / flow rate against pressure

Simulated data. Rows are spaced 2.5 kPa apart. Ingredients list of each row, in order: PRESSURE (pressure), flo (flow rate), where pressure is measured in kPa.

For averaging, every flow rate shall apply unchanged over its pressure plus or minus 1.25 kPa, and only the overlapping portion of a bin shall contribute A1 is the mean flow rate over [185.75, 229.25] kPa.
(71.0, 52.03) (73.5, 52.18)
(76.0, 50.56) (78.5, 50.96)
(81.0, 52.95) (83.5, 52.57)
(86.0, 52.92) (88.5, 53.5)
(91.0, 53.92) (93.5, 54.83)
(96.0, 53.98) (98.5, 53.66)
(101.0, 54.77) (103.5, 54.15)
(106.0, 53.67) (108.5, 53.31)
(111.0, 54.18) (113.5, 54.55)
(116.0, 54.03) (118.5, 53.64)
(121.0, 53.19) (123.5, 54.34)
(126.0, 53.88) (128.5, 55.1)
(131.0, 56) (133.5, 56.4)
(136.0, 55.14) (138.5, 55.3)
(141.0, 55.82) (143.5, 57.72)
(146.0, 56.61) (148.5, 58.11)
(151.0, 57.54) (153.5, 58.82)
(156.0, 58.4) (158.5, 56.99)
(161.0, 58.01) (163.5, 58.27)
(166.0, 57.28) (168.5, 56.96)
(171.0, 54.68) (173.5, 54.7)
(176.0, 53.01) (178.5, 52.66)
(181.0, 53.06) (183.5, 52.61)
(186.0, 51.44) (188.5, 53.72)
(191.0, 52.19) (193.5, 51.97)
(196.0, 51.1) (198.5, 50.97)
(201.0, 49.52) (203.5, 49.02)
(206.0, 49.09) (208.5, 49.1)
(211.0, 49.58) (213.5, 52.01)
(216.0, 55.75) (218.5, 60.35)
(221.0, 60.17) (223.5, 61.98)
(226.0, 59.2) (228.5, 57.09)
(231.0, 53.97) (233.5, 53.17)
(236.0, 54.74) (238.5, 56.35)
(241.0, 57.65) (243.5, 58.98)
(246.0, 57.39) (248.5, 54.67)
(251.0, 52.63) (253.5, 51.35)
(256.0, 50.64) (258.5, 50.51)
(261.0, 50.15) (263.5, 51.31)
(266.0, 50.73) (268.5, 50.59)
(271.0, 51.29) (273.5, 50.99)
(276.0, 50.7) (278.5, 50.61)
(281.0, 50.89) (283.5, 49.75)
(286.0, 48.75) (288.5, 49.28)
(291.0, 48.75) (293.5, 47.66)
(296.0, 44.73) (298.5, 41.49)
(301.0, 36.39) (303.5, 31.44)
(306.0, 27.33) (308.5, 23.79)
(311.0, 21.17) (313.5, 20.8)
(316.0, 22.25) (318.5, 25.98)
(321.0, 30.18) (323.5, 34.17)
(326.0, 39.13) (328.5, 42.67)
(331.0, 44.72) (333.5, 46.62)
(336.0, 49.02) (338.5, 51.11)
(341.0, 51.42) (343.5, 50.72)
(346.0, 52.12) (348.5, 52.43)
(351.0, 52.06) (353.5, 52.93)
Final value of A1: 53.6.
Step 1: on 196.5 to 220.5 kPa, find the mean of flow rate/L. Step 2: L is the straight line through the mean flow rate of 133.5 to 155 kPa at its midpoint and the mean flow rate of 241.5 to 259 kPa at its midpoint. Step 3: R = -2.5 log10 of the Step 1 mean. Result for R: 0.06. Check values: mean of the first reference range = 56.9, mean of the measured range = 52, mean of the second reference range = 54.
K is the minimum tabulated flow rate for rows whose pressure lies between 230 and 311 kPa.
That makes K 21.17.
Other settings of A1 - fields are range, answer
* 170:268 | 53.5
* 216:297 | 53.1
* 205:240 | 55.2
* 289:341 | 37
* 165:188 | 54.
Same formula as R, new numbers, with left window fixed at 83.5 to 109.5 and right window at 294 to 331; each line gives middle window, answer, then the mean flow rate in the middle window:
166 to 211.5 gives -0.169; 52.2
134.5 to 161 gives -0.173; 57.1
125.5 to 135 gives -0.103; 55.5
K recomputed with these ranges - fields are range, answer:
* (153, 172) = 54.68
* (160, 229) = 49.02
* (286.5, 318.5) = 20.8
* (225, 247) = 53.17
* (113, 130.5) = 53.19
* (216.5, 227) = 59.2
